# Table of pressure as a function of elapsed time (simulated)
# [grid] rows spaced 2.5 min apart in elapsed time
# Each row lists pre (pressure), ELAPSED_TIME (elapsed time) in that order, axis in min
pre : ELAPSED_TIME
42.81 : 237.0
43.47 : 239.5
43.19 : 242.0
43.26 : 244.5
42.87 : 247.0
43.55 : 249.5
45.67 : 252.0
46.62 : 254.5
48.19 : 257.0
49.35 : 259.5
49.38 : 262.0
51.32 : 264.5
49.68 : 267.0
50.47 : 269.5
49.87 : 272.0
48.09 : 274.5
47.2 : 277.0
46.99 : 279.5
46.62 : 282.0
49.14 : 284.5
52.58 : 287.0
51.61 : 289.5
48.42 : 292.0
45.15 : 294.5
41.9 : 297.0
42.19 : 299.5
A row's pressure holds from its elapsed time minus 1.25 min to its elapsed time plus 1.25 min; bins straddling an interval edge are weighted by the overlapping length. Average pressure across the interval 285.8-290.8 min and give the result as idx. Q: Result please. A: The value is 52.1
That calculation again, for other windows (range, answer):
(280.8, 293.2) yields 49.7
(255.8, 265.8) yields 49.6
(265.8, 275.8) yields 49.5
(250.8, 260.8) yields 47.5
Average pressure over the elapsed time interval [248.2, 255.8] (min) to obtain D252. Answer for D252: 45.3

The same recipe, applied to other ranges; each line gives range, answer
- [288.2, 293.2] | 50.1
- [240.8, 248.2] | 43.1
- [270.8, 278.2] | 48.4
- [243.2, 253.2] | 43.8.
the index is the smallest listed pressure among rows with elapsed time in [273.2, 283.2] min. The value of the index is 46.62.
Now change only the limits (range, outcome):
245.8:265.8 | 42.87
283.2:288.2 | 49.14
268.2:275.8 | 48.09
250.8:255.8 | 45.67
